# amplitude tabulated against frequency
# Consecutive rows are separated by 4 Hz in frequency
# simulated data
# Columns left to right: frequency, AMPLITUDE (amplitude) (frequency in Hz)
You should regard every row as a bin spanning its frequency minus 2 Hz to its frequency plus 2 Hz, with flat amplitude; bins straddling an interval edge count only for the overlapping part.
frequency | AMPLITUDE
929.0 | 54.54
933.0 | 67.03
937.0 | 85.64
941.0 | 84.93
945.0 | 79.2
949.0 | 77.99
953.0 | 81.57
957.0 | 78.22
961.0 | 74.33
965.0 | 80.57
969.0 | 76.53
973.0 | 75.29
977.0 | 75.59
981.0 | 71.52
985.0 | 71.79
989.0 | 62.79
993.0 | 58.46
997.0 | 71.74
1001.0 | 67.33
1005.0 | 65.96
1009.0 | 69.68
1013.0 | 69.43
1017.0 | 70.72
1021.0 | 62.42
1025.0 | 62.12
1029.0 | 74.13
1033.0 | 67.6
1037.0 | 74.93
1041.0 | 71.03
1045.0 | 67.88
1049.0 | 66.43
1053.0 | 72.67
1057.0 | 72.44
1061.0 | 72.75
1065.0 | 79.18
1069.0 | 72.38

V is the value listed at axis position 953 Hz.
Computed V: 81.57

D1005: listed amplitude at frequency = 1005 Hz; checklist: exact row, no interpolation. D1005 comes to 65.96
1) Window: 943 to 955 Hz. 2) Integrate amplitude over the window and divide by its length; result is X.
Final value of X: 79.6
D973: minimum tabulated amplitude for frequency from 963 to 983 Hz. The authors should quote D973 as 71.52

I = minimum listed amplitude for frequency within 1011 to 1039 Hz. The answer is 62.12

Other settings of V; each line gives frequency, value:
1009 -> 69.68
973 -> 75.29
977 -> 75.59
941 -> 84.93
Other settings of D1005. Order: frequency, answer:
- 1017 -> 70.72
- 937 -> 85.64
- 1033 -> 67.6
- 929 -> 54.54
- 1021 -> 62.42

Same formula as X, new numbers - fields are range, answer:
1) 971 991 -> 71.4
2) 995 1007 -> 68.3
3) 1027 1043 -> 71.9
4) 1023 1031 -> 68.1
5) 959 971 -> 77.1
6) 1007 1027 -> 66.9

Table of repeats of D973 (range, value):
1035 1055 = 66.43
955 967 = 74.33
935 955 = 77.99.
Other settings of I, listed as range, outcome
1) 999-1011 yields 65.96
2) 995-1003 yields 67.33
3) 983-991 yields 62.79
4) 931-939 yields 67.03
